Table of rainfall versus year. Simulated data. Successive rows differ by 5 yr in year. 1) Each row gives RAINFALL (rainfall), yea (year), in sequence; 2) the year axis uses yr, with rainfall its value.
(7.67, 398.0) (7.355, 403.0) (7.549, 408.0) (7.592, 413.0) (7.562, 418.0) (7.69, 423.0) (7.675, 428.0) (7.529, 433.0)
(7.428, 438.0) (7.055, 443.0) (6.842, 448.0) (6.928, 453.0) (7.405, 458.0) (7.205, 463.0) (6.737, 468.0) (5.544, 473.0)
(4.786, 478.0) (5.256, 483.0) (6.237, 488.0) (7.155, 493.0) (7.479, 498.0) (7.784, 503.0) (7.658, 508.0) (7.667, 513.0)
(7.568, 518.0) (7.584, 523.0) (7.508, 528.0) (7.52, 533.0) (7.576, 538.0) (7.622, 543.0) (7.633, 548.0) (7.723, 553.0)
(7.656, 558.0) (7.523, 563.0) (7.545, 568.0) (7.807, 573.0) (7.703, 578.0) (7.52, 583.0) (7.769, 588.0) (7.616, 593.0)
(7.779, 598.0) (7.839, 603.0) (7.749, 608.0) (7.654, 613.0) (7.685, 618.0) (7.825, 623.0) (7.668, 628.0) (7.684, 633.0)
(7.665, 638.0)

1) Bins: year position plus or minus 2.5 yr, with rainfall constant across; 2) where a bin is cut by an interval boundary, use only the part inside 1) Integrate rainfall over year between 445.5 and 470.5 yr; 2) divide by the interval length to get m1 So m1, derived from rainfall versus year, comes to 7.02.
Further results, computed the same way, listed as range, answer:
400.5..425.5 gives 7.55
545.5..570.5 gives 7.62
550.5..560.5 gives 7.69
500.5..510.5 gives 7.72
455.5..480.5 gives 6.34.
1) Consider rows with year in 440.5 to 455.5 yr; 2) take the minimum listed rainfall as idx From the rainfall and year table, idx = 6.842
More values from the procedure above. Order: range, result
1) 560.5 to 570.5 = 7.523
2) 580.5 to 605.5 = 7.52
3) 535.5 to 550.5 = 7.576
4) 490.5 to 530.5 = 7.155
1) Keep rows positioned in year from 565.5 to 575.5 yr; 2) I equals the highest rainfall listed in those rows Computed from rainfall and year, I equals 7.807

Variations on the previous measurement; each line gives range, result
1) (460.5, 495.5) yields 7.205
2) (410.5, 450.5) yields 7.69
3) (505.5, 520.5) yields 7.667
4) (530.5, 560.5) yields 7.723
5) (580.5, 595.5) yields 7.769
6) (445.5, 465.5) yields 7.405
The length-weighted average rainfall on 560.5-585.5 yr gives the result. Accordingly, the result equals 7.62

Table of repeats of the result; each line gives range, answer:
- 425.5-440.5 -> 7.54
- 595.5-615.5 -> 7.76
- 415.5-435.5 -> 7.61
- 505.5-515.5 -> 7.66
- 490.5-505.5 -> 7.47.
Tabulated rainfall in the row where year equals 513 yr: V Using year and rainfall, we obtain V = 7.667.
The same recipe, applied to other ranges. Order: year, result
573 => 7.807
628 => 7.668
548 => 7.633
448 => 6.842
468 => 6.737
